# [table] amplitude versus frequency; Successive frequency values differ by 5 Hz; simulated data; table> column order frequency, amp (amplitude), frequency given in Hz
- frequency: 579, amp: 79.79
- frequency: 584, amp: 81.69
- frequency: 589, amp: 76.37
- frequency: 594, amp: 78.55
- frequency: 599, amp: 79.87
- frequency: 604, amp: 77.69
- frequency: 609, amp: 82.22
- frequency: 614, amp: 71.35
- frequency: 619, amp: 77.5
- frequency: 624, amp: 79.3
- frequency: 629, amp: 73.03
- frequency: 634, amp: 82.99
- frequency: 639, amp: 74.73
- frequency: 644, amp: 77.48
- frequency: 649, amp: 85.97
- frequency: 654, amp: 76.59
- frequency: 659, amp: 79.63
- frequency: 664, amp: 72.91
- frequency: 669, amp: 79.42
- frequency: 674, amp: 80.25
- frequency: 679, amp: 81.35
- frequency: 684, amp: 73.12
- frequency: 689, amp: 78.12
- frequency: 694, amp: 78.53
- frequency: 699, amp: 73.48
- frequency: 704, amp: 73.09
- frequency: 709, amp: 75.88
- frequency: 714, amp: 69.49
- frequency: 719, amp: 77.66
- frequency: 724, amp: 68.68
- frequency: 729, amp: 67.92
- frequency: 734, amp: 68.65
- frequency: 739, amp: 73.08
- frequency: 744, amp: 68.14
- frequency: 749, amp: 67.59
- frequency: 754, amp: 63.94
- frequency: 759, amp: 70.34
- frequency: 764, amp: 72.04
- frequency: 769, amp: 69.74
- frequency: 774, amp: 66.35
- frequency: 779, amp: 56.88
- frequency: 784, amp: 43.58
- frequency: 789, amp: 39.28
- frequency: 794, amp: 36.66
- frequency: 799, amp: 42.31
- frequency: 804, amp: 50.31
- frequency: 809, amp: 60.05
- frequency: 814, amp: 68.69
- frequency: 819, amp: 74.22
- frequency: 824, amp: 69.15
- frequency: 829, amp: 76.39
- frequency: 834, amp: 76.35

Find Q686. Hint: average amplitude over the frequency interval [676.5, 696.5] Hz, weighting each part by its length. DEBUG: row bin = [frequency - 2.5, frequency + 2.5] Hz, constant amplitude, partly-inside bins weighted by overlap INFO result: 77.8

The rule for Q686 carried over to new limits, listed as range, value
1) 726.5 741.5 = 69.9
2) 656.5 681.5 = 78.7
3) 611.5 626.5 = 76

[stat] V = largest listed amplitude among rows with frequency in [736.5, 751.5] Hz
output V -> 73.08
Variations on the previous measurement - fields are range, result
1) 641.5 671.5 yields 85.97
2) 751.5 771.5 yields 72.04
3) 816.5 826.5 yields 74.22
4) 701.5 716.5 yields 75.88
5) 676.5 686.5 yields 81.35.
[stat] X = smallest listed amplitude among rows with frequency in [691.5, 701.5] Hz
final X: 73.48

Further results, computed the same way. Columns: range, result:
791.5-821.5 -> 36.66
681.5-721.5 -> 69.49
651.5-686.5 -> 72.91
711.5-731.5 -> 67.92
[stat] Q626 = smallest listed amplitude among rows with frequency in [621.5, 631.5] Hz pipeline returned 73.03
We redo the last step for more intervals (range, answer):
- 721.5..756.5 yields 63.94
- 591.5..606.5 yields 77.69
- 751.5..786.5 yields 43.58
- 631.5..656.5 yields 74.73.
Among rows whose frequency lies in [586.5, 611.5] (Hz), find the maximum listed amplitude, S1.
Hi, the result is 82.22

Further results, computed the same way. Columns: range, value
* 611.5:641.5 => 82.99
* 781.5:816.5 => 68.69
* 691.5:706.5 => 78.53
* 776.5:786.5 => 56.88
